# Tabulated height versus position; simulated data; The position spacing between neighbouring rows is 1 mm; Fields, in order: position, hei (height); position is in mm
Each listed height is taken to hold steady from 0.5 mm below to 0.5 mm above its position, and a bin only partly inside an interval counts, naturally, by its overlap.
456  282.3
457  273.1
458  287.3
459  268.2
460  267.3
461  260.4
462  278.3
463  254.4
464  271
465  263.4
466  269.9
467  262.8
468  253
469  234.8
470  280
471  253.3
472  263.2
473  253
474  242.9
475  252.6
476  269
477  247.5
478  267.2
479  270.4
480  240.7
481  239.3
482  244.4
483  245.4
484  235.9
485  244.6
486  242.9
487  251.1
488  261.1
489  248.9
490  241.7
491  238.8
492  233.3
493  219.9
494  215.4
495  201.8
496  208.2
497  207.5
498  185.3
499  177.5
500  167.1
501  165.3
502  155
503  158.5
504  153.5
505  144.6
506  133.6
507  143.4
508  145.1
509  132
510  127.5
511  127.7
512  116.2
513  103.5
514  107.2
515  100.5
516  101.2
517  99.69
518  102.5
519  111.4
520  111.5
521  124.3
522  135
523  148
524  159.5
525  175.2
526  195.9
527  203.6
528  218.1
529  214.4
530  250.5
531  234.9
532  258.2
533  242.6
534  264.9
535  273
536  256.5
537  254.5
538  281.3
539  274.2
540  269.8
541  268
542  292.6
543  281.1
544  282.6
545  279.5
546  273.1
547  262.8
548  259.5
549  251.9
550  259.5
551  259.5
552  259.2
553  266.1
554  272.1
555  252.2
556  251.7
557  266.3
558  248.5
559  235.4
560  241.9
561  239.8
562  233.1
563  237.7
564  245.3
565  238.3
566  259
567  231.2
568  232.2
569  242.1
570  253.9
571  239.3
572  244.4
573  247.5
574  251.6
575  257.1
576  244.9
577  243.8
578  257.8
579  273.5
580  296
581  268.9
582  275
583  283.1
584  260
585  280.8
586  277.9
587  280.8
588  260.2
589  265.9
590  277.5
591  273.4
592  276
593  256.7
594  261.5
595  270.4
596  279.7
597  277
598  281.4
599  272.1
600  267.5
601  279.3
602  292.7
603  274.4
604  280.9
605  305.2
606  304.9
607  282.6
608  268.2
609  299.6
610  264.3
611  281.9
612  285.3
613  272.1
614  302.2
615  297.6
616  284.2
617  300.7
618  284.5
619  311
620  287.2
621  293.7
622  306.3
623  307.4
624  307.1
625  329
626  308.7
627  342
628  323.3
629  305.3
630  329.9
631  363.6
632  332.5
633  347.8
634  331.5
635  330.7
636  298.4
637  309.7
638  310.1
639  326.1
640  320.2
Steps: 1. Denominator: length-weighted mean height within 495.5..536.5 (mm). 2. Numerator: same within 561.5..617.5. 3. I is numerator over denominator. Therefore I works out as 1.6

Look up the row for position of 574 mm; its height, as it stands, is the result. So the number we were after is 251.6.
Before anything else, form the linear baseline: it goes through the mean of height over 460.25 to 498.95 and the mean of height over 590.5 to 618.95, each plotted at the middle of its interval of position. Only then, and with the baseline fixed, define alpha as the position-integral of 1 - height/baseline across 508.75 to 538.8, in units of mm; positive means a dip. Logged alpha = 9.7 mm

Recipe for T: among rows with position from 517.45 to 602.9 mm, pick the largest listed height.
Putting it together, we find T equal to 296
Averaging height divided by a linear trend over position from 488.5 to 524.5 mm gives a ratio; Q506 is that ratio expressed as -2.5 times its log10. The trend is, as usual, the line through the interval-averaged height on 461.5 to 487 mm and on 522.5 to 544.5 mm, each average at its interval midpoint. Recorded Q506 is 0.50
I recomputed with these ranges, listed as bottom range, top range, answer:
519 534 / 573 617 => 1.44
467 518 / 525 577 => 1.25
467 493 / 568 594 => 1.05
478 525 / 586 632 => 1.64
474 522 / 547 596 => 1.39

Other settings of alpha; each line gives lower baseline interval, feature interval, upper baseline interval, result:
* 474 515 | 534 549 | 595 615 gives -2.4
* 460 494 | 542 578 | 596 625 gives 2.8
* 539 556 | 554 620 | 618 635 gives 5.9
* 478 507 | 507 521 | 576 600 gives 6.8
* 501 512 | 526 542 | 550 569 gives -4.3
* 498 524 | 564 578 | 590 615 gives -1.0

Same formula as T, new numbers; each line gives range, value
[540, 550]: 292.6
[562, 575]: 259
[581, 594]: 283.1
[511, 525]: 175.2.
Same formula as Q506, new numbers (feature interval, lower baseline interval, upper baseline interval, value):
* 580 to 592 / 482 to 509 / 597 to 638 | 0.00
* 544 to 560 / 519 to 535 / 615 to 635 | -0.15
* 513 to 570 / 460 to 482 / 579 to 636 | 0.23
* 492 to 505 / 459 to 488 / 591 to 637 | 0.38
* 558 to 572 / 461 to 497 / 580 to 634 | 0.15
